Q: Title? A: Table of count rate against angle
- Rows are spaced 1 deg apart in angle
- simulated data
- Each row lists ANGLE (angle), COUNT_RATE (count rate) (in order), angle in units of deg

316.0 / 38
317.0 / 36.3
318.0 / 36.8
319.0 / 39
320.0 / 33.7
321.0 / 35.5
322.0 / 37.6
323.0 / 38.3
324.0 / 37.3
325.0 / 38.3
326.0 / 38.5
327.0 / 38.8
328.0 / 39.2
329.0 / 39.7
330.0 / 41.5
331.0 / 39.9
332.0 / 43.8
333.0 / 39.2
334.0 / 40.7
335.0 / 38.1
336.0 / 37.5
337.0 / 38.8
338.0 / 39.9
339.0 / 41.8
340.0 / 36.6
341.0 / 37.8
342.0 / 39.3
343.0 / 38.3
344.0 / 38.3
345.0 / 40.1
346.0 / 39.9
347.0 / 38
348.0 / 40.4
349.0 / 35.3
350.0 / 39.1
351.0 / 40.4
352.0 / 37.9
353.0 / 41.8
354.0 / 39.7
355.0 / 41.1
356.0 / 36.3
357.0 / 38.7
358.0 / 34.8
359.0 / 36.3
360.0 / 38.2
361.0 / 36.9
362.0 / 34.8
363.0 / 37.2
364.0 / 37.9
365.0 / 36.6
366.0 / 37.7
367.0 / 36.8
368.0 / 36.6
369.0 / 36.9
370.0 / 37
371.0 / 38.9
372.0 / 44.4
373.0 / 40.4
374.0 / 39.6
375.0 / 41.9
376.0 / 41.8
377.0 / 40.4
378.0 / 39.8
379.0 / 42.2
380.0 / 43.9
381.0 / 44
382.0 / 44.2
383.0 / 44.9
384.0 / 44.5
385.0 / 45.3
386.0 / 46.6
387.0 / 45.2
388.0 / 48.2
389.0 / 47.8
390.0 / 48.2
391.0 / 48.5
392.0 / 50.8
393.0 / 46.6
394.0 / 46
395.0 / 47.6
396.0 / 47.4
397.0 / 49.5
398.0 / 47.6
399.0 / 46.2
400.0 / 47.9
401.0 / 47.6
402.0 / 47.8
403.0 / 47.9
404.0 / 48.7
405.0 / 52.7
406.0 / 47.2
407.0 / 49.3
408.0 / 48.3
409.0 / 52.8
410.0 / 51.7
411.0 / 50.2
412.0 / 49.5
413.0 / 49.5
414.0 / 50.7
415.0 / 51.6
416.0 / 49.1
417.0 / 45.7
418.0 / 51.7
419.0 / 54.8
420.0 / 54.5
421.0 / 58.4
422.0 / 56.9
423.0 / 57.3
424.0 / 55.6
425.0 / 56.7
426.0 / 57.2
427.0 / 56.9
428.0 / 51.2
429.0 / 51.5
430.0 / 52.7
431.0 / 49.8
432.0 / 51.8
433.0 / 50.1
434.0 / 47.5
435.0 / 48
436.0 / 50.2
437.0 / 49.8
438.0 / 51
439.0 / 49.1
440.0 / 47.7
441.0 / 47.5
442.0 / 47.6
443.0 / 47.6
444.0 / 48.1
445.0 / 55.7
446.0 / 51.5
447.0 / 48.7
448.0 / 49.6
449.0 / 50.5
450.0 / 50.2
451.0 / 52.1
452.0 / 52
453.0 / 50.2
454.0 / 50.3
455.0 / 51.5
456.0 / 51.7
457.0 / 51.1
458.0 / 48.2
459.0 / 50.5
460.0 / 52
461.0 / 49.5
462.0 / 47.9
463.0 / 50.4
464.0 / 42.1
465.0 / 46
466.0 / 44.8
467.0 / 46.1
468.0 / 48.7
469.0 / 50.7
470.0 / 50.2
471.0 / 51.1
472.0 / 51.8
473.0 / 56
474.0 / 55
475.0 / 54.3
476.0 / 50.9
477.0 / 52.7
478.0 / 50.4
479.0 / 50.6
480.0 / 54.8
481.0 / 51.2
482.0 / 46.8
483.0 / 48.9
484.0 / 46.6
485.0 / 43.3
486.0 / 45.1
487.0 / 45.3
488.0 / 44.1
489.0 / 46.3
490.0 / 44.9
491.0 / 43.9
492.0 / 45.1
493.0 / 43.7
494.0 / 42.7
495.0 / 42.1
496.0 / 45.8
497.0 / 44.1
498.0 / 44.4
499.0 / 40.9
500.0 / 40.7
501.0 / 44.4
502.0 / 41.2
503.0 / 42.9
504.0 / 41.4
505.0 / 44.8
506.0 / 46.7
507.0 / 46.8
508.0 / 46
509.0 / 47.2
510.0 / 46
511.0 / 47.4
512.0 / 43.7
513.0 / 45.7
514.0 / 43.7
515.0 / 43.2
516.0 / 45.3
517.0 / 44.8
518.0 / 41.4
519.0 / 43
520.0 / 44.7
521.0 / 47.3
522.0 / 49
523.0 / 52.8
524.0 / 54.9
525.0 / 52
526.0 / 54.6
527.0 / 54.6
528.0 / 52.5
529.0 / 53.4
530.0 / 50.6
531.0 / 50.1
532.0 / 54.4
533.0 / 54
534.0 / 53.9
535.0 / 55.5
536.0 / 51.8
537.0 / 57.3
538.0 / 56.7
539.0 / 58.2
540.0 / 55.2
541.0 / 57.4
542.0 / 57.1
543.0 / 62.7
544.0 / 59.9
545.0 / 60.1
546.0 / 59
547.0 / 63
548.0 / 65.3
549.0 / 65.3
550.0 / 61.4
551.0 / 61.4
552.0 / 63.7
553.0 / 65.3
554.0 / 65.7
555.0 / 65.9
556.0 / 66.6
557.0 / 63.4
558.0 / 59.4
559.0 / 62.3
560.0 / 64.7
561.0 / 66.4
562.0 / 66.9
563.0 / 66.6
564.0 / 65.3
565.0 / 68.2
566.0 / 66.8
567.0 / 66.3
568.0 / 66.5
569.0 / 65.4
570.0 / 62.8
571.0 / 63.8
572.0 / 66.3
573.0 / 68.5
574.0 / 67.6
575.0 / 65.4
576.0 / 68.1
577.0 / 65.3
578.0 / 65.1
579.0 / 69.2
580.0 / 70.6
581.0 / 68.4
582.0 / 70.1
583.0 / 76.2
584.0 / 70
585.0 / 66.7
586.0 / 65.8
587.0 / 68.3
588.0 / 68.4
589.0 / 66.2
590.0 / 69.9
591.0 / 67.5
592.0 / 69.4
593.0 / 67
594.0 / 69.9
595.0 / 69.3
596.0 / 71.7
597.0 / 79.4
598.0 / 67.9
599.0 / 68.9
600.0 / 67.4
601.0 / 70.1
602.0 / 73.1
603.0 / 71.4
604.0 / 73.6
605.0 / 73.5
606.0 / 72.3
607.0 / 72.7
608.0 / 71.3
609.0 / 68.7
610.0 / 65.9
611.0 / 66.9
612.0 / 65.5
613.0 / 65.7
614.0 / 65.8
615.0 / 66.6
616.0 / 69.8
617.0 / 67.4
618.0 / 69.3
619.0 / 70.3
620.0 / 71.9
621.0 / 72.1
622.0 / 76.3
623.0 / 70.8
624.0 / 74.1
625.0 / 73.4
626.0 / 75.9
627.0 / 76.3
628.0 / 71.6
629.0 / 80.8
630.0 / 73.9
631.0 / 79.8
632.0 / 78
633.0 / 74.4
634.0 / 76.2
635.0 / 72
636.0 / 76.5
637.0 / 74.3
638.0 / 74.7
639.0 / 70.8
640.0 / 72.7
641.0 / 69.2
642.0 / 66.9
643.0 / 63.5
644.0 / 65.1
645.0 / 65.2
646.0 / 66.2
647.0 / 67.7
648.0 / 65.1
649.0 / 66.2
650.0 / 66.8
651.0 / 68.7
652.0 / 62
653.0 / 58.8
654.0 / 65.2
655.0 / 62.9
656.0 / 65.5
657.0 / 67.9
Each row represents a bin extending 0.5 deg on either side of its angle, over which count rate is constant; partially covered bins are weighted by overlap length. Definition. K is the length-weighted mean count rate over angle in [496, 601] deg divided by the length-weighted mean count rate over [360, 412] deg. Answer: 1.32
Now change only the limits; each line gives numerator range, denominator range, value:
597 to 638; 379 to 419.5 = 1.50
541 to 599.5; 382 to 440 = 1.33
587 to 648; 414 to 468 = 1.40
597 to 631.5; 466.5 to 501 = 1.50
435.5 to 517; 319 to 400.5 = 1.17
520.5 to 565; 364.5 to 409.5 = 1.31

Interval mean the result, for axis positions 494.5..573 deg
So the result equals 54.7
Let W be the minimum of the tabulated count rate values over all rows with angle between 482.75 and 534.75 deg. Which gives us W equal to 40.7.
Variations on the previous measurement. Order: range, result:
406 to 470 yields 42.1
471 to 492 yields 43.3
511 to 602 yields 41.4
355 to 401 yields 34.8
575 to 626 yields 65.1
